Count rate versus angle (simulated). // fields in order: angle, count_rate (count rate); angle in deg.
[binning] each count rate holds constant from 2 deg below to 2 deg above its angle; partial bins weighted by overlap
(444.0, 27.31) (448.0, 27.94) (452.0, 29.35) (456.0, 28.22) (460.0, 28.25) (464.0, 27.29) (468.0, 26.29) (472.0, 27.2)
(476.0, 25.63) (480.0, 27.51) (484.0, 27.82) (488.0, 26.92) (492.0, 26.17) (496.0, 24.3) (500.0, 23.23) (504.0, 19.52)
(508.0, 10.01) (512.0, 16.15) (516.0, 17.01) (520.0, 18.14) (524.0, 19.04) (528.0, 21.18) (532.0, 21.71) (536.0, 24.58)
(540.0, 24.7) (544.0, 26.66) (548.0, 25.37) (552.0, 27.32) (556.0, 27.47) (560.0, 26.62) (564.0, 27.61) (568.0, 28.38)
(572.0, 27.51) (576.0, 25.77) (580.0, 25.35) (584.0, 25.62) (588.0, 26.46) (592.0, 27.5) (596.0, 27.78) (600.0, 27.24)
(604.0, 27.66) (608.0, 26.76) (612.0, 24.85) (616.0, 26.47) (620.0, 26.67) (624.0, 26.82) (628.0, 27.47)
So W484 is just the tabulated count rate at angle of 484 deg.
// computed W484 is 27.82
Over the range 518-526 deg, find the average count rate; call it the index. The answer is 18.6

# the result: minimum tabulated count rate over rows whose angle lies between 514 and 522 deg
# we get 17.01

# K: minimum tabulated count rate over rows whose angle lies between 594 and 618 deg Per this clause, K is 24.85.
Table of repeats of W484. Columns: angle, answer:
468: 26.29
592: 27.5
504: 19.52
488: 26.92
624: 26.82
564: 27.61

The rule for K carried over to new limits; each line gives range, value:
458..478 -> 25.63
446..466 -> 27.29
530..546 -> 21.71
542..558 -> 25.37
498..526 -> 10.01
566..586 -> 25.35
